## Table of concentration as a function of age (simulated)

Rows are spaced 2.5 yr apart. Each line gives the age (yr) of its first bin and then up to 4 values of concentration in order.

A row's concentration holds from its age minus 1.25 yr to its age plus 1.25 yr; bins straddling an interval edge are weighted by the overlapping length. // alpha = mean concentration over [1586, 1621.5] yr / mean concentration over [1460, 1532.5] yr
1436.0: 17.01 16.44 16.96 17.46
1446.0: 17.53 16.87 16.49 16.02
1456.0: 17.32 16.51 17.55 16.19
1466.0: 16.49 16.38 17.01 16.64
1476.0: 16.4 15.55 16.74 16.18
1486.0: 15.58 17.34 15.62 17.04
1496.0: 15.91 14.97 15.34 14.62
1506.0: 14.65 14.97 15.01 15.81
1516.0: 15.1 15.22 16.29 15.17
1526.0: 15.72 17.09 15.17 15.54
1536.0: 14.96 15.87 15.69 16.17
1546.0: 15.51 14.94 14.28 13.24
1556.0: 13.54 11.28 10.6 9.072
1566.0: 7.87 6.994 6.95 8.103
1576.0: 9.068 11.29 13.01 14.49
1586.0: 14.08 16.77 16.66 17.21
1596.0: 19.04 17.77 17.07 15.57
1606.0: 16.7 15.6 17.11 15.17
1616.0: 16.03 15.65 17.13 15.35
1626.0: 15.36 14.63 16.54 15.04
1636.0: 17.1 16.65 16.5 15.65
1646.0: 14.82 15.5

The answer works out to 1.04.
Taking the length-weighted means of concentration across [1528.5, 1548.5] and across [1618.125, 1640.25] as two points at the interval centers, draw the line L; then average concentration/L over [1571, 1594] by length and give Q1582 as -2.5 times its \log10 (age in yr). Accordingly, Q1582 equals 0.22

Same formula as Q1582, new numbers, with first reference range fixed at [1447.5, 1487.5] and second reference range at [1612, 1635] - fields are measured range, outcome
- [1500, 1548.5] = 0.05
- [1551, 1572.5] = 0.49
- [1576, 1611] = 0.02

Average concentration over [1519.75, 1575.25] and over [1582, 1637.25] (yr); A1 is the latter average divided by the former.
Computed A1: 1.23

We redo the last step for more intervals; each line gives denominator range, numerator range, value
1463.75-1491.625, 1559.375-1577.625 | 0.52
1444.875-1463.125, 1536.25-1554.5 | 0.90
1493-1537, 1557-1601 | 0.81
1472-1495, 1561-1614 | 0.83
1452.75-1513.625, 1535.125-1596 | 0.80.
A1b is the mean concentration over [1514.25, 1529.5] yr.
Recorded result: 15.7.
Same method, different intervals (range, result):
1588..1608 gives 17.1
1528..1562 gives 14.5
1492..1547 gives 15.5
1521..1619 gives 14.2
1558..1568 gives 9.38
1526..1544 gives 15.8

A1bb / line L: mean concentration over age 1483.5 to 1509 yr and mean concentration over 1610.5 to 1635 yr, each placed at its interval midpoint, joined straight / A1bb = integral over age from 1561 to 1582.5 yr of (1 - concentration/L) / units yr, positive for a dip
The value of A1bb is 8.9 yr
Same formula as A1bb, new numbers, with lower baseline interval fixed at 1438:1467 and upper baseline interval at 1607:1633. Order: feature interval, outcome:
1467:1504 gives 1.2 yr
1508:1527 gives 1.2 yr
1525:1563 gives 4.1 yr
